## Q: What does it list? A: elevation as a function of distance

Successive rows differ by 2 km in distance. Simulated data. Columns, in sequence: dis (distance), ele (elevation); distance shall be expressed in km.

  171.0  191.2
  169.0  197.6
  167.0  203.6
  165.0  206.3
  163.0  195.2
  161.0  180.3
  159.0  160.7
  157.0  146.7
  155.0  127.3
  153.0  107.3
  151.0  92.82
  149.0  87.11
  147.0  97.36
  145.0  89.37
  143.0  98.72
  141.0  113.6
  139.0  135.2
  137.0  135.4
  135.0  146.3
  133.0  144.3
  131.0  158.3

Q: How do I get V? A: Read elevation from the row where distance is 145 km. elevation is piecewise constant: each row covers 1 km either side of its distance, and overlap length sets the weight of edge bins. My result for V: 89.37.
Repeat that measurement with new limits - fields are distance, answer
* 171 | 191.2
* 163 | 195.2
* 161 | 180.3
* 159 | 160.7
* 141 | 113.6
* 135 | 146.3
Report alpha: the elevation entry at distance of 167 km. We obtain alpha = 203.6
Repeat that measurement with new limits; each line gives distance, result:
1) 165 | 206.3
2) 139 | 135.2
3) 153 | 107.3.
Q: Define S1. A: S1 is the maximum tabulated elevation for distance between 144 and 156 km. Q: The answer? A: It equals 127.3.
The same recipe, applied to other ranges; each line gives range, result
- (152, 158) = 146.7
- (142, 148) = 98.72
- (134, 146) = 146.3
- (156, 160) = 160.7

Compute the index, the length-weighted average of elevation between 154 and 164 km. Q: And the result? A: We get 162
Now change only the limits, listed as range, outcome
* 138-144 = 116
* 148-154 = 95.7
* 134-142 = 133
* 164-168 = 205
